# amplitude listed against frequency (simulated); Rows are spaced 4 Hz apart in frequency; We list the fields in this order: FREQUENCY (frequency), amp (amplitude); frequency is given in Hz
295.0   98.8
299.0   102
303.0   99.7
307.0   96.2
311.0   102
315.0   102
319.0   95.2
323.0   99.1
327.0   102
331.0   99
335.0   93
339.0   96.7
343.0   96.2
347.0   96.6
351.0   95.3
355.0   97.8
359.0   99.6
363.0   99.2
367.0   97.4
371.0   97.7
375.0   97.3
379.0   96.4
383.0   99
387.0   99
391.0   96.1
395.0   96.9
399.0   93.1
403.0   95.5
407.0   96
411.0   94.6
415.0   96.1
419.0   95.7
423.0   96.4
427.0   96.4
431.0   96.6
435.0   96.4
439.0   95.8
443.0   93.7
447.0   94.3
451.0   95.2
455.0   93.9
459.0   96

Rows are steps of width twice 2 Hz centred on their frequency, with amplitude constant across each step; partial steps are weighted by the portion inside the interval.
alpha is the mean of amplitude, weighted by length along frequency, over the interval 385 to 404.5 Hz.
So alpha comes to 96.1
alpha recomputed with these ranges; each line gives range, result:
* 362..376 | 97.9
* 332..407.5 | 96.8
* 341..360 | 97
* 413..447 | 95.8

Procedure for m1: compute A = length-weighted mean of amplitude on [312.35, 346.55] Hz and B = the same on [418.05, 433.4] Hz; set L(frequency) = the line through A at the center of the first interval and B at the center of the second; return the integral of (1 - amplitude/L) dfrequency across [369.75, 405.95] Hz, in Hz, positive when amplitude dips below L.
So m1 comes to 0.1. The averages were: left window 97.9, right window 96.3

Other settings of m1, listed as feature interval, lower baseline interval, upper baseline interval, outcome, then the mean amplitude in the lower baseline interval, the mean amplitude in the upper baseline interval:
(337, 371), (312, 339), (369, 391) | 0.2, 98.4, 97.7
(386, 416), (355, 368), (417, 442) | 0.4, 98.7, 96.1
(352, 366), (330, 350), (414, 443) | -0.4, 96.1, 96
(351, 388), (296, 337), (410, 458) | -0.2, 99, 95.5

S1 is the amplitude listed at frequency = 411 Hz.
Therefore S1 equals 94.6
